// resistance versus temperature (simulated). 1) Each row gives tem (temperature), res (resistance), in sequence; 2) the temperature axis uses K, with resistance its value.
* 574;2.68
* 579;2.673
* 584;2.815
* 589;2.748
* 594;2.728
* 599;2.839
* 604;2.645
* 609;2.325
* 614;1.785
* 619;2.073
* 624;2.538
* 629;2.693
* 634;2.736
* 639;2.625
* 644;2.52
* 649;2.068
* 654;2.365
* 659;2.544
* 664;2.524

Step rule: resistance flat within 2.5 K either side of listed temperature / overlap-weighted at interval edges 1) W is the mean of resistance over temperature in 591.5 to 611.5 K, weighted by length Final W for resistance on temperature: 2.63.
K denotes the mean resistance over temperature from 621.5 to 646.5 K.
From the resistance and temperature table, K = 2.62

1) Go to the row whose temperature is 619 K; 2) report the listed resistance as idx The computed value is 2.073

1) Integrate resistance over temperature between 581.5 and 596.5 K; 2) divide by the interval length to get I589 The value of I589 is 2.76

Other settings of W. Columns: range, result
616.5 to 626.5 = 2.31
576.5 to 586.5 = 2.74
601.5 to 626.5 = 2.27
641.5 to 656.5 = 2.32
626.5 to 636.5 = 2.71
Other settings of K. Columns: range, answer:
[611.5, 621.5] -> 1.93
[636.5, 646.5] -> 2.57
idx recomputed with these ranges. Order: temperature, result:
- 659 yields 2.544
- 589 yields 2.748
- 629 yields 2.693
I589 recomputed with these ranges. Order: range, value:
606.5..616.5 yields 2.05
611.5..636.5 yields 2.37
